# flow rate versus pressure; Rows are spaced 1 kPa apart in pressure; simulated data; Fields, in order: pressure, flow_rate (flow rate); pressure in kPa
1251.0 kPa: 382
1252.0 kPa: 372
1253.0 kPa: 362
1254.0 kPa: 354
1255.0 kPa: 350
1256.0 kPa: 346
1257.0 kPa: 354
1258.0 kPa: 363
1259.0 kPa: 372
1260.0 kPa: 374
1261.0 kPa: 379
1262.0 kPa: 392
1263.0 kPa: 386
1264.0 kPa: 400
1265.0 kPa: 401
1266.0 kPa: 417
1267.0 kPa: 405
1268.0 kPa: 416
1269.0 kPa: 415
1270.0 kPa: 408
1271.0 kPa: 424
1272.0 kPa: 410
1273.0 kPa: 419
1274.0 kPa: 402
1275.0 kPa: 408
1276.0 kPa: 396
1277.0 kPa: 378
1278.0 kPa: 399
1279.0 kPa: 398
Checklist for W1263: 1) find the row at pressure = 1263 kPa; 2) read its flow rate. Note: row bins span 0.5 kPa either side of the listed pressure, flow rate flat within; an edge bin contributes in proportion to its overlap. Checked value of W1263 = 386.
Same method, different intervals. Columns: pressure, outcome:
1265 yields 401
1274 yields 402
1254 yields 354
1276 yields 396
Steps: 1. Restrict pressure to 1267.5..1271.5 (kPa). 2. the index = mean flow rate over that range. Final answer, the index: 416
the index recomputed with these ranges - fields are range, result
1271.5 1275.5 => 410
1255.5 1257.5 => 350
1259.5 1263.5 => 383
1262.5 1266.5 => 401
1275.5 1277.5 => 387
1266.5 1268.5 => 410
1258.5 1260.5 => 373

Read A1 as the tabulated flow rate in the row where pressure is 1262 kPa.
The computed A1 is 392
